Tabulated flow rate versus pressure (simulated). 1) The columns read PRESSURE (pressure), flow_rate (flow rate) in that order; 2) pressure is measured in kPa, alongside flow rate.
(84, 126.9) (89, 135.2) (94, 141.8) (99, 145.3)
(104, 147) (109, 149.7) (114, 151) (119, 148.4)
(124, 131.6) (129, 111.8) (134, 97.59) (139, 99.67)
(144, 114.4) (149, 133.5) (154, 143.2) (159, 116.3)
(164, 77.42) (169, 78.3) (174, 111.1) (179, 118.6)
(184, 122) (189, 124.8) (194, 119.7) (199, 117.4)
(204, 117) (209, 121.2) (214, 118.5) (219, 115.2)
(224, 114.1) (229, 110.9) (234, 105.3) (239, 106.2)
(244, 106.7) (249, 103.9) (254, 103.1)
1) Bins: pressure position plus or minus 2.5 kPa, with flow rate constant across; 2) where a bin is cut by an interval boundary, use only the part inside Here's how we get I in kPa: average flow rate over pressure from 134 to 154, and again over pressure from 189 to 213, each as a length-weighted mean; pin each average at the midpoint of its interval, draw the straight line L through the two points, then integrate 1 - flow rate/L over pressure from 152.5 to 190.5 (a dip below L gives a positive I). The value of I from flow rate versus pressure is 2.5 kPa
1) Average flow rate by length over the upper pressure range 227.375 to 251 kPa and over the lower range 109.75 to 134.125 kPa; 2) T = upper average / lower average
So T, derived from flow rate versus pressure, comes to 0.80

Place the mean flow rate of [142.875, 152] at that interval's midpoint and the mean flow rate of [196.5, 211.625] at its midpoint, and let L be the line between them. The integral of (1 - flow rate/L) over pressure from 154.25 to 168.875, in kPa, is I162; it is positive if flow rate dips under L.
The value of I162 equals 2.77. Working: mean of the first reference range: 126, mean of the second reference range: 119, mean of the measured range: 101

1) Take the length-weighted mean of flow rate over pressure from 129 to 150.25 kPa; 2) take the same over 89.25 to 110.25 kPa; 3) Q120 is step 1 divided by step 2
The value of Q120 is 0.8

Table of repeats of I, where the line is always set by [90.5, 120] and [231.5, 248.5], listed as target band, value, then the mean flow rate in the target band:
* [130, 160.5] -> 3.9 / 117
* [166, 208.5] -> 2.8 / 114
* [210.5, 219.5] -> -0.3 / 118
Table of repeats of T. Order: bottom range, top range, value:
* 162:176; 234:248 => 1.20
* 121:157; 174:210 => 1.00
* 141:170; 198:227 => 1.05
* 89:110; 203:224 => 0.81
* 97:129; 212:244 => 0.78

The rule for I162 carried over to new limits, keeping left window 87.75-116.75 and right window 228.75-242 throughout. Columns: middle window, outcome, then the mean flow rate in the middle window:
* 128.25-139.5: 2.8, 102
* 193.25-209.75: -0.3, 118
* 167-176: 2.2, 94.7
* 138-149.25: 1.6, 114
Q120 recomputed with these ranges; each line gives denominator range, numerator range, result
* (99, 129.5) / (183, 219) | 0.84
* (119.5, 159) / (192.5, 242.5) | 0.95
